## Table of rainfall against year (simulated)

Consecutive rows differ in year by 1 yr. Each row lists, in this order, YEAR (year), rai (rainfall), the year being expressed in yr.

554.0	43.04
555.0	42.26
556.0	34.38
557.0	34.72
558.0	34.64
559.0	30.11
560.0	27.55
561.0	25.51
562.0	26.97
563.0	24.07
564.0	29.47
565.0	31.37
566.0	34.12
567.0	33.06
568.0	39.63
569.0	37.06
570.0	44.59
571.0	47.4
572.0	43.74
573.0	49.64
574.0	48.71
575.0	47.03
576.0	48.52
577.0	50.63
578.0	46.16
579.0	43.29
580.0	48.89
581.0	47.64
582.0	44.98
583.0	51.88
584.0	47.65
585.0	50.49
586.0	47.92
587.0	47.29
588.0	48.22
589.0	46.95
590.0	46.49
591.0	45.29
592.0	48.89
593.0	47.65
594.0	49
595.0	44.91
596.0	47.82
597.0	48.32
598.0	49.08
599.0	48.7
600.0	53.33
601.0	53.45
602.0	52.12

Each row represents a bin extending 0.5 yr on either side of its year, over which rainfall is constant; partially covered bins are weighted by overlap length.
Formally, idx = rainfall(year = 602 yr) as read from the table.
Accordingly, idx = 52.12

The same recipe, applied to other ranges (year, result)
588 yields 48.22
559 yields 30.11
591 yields 45.29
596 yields 47.82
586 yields 47.92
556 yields 34.38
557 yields 34.72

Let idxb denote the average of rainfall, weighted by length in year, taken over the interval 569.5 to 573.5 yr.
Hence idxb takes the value 46.3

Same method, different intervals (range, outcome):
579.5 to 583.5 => 48.3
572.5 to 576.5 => 48.5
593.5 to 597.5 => 47.5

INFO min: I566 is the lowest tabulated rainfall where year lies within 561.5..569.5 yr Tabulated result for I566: 24.07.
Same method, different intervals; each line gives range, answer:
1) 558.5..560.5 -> 27.55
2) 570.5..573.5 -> 43.74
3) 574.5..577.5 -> 47.03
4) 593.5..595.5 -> 44.91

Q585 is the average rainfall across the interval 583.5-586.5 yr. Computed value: 48.7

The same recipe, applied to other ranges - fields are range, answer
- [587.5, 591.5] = 46.7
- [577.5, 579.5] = 44.7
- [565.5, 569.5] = 36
